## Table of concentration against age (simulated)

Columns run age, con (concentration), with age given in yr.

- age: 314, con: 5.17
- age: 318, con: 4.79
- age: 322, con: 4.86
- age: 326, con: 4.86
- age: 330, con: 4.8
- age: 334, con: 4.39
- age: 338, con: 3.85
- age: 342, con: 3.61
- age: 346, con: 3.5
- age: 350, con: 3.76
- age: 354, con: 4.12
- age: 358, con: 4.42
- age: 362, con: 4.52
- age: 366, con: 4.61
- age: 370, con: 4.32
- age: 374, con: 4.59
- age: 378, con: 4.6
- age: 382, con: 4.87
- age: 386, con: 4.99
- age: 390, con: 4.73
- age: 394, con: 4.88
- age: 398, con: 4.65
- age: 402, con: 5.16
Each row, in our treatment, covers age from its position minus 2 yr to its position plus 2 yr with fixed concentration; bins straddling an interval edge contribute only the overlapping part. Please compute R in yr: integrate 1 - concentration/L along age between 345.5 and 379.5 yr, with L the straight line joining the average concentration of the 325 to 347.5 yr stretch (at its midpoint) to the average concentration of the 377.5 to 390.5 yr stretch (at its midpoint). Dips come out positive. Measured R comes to 1.7 yr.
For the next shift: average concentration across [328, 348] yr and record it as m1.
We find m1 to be 4.03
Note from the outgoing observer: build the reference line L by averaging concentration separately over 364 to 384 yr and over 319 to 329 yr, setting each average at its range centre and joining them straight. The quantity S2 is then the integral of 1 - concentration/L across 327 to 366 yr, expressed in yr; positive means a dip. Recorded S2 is 4.79 yr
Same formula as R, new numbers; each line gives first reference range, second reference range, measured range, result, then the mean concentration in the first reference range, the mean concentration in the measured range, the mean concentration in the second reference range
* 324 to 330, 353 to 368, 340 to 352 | 2.6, 4.84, 3.62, 4.44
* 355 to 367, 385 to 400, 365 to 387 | -0.1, 4.48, 4.65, 4.8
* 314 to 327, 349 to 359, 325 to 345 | 1.4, 4.89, 4.23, 4.1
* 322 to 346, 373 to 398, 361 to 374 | 0.3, 4.28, 4.5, 4.77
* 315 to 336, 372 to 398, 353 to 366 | 1.0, 4.76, 4.41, 4.77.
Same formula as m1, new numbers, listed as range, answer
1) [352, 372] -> 4.4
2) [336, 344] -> 3.73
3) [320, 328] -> 4.86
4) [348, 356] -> 3.94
